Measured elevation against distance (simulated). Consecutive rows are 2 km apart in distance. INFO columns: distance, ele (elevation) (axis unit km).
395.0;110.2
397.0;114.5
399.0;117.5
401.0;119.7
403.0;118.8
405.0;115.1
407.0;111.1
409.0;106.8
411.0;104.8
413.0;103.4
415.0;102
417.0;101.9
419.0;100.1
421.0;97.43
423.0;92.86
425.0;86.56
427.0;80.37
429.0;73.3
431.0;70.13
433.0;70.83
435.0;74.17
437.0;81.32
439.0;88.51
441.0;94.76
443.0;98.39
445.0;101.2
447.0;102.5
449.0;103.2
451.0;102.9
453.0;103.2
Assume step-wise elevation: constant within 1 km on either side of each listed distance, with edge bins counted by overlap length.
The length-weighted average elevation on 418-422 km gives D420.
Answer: 98.8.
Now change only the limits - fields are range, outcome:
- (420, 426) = 92.3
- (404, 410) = 111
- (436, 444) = 90.7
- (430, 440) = 77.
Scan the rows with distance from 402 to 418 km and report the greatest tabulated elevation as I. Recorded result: 118.8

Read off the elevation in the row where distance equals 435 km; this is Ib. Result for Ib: 74.17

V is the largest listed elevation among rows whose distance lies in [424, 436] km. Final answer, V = 86.56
